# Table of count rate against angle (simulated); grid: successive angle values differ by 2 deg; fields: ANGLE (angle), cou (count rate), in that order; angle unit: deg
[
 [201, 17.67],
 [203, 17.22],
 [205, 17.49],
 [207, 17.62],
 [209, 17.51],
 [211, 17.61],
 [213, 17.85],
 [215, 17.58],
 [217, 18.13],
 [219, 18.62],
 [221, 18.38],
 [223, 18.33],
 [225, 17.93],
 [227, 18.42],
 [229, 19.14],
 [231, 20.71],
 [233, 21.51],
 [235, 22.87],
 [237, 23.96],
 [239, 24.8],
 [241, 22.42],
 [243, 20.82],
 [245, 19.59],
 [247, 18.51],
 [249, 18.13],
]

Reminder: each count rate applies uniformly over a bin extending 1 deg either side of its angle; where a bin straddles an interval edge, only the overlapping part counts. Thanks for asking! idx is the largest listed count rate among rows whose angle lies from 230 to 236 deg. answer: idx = 22.87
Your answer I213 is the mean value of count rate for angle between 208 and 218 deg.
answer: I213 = 17.7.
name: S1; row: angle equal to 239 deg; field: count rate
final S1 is 24.8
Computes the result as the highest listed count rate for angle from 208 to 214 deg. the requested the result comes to 17.85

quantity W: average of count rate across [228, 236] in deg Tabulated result 21.1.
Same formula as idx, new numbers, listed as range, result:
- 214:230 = 19.14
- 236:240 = 24.8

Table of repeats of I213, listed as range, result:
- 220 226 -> 18.2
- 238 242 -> 23.6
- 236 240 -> 24.4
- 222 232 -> 18.9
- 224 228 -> 18.2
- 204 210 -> 17.5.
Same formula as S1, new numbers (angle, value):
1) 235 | 22.87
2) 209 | 17.51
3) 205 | 17.49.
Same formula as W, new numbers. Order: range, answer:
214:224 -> 18.2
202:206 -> 17.4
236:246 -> 22.3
